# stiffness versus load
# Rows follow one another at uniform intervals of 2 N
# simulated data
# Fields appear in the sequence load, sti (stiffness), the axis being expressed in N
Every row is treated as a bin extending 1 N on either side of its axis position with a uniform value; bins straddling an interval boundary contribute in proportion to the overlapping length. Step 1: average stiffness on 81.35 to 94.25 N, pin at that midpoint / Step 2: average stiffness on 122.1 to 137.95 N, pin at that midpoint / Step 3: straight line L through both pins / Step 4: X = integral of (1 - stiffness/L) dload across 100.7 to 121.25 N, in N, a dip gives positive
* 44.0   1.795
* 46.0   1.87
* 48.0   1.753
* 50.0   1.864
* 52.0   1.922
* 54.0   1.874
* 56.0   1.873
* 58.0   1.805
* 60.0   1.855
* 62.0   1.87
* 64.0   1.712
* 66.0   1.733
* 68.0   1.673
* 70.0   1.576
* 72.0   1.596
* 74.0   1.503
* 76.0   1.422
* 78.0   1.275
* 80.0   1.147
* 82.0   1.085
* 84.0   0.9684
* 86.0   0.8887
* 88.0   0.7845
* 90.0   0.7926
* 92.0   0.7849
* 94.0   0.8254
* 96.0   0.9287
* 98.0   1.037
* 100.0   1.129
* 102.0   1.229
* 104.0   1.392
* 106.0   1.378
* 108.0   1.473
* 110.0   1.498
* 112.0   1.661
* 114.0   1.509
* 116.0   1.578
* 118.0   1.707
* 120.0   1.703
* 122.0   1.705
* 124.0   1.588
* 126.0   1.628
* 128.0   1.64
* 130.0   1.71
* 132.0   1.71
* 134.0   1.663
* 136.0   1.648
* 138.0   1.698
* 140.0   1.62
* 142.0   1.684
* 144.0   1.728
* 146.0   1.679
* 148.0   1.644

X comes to -3.2 N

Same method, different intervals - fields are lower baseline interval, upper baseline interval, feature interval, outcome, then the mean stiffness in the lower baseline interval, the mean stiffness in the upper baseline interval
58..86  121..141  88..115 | 6.68 N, 1.48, 1.66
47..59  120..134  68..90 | 6.92 N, 1.85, 1.67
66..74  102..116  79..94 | 6.19 N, 1.62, 1.47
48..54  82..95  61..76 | -2.75 N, 1.87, 0.86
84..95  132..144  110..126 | -3.70 N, 0.829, 1.67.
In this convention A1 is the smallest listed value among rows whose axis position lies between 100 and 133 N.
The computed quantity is 1.129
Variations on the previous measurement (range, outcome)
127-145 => 1.62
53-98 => 0.7845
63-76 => 1.422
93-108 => 0.8254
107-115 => 1.473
